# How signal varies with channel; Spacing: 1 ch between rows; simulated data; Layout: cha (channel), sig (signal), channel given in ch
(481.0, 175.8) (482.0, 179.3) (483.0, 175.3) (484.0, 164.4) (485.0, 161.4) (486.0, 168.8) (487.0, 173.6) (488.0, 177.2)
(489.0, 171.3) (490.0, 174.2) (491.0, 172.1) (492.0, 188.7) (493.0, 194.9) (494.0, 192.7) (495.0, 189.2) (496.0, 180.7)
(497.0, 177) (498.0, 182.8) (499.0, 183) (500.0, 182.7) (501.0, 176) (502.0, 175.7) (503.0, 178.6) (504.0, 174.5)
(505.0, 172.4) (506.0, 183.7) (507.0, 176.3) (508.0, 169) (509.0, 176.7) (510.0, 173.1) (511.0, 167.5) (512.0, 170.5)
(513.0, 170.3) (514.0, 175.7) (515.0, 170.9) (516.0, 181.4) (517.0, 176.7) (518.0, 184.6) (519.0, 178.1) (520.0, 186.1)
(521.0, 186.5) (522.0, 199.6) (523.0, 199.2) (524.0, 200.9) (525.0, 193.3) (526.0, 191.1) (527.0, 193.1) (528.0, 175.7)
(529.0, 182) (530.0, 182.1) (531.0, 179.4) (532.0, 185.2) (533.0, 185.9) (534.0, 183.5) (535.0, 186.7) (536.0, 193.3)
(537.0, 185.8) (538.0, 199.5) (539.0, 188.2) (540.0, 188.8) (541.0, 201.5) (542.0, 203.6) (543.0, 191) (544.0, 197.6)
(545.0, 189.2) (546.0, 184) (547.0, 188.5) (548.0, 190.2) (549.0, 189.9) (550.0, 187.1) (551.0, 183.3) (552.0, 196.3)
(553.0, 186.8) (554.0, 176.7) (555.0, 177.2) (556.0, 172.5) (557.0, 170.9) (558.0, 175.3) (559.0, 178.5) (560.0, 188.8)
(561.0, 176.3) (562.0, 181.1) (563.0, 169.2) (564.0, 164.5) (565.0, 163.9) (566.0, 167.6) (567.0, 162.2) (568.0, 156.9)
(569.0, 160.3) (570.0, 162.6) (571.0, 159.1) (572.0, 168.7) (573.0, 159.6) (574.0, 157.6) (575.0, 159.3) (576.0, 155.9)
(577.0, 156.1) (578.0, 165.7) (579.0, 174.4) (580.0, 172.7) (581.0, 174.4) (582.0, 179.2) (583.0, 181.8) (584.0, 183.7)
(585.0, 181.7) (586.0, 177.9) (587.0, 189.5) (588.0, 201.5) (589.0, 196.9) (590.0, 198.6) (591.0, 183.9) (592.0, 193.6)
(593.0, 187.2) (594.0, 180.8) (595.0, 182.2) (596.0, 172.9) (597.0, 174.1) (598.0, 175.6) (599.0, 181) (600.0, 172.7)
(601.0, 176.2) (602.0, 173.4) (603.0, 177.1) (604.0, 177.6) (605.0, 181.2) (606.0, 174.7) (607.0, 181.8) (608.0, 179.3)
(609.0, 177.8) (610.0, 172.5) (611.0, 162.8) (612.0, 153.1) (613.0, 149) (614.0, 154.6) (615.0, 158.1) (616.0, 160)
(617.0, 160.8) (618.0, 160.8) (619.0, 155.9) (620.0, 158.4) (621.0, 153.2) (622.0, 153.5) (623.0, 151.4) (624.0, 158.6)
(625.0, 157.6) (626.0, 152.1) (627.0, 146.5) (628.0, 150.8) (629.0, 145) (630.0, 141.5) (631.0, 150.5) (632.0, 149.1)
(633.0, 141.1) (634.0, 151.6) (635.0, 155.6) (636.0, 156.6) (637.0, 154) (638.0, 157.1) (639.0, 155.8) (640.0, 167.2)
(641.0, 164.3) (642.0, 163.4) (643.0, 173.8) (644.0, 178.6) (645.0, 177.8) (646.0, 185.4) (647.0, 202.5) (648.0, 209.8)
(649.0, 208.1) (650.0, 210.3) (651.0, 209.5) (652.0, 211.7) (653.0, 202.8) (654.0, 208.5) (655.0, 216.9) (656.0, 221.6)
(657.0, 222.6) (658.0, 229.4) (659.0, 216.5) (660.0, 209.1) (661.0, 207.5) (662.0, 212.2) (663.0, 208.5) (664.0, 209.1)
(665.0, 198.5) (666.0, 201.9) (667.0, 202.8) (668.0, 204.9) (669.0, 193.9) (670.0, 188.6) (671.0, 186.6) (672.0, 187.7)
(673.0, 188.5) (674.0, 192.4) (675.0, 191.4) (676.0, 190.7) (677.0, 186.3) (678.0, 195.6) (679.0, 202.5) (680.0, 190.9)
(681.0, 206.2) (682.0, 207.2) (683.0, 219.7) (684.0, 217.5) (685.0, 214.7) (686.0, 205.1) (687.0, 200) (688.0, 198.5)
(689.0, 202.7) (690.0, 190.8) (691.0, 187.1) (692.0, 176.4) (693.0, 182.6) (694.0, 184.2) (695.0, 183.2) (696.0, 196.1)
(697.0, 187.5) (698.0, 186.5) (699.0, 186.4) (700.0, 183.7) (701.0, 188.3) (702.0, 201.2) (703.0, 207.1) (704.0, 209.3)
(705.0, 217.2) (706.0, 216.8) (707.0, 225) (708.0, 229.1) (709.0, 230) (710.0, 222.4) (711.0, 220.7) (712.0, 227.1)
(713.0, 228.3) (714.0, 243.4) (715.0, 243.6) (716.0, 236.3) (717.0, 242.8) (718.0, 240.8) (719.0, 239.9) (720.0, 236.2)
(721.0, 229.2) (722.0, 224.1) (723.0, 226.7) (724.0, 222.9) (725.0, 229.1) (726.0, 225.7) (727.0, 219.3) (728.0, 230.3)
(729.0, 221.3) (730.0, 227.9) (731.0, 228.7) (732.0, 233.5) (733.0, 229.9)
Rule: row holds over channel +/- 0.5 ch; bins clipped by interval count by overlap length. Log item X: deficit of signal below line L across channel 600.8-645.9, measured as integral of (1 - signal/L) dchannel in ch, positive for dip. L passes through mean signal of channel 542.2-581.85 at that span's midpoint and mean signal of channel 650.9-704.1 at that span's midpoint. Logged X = 6.4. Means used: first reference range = 174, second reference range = 200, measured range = 161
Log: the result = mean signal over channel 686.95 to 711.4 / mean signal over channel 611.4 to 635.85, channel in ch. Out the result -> 1.31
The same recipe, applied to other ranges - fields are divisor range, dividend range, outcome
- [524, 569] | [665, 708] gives 1.08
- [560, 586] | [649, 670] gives 1.24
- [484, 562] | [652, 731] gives 1.15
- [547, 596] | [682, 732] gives 1.22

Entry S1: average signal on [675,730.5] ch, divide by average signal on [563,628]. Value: 1.25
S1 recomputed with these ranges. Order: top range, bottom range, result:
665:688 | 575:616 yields 1.13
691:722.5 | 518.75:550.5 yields 1.12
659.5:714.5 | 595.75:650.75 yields 1.22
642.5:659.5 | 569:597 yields 1.17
